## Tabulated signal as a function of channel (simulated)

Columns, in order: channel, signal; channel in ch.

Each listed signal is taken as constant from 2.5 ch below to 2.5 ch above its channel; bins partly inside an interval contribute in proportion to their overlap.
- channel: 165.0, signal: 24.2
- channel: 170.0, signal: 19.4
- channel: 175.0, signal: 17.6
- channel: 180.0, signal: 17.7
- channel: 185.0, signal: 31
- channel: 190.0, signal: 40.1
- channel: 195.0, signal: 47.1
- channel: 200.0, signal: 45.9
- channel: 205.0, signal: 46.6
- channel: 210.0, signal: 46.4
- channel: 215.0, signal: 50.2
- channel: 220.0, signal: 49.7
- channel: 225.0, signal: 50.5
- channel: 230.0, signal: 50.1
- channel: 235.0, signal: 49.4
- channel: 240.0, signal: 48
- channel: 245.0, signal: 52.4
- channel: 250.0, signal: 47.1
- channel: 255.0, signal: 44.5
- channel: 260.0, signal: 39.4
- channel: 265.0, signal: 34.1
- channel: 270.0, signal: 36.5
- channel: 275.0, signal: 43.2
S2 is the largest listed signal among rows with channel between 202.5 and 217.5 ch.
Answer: 50.2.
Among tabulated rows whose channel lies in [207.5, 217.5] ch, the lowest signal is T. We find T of 46.4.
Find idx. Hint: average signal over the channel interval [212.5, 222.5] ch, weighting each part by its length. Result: 50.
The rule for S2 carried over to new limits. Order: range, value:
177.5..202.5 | 47.1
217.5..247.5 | 52.4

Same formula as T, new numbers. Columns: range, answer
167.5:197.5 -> 17.6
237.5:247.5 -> 48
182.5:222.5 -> 31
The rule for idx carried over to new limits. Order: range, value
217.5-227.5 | 50.1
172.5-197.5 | 30.7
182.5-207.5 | 42.1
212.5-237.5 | 50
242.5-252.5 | 49.8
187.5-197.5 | 43.6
